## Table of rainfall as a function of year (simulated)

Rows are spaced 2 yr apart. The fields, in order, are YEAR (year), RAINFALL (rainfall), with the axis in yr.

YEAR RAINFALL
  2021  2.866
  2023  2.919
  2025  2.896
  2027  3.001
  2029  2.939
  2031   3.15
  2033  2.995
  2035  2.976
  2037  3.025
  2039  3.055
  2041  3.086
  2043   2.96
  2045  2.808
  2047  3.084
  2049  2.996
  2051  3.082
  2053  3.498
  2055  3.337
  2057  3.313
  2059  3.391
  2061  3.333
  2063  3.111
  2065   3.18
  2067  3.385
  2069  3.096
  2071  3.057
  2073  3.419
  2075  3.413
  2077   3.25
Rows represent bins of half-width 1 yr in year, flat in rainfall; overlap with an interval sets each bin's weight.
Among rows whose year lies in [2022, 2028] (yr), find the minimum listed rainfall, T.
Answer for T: 2.896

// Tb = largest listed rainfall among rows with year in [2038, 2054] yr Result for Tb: 3.498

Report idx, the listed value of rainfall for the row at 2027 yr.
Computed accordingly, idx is 3.001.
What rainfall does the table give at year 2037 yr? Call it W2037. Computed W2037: 3.025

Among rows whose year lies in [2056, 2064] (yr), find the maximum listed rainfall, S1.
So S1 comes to 3.391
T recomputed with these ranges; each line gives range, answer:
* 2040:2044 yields 2.96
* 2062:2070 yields 3.096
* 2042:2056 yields 2.808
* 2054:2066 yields 3.111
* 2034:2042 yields 2.976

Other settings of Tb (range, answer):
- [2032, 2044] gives 3.086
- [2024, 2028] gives 3.001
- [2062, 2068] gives 3.385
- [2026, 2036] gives 3.15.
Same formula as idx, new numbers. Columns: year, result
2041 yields 3.086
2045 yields 2.808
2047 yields 3.084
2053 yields 3.498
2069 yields 3.096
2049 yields 2.996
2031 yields 3.15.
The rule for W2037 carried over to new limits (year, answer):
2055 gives 3.337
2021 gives 2.866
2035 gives 2.976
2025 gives 2.896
